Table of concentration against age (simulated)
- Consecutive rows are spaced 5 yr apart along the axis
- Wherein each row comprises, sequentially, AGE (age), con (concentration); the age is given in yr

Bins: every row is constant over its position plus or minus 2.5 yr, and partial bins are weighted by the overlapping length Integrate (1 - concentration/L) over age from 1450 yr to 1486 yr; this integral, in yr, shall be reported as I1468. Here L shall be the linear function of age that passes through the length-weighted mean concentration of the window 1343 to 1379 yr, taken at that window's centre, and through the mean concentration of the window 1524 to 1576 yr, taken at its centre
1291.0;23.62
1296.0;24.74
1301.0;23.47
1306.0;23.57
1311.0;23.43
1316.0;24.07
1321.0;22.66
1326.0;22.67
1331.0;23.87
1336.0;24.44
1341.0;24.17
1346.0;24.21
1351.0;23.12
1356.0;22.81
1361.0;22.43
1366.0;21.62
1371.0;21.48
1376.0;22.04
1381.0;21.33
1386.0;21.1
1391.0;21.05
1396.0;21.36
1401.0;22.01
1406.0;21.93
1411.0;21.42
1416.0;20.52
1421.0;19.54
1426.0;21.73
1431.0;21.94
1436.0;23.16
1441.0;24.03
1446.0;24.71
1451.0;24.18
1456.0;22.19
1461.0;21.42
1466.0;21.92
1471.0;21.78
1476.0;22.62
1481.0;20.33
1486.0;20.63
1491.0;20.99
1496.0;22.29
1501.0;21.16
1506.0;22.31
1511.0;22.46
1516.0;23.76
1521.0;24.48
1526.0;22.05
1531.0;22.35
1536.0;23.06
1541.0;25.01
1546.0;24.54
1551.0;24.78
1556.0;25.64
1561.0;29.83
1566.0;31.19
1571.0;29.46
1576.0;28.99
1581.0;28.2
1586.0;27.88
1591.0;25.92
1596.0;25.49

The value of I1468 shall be 3.8 yr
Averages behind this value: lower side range 22.5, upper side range 26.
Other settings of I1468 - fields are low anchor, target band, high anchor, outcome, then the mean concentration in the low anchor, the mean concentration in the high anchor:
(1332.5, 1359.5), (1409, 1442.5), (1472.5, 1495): 0.9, 23.7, 21.2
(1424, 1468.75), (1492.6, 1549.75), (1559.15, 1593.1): 7.0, 22.8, 28.8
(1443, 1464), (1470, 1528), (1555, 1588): 7.5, 23.1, 28.9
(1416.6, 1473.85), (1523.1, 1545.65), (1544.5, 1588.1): 2.7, 22.4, 27.9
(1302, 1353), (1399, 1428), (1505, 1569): 3.5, 23.6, 24.8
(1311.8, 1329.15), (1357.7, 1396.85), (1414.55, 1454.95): 2.2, 23.2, 22.5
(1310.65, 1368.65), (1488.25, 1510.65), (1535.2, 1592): 3.7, 23.3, 27.2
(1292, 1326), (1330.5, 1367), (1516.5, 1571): 0.8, 23.6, 25.4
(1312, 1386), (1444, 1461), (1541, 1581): 1.3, 22.9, 27.6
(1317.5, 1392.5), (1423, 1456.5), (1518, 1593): 1.4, 22.6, 26.2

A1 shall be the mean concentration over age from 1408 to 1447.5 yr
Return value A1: 22.1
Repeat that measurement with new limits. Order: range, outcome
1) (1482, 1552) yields 22.8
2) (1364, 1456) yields 22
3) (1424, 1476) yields 22.7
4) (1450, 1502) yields 21.7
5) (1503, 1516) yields 22.6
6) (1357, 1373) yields 21.9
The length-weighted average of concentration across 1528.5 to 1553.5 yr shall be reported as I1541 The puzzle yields 23.9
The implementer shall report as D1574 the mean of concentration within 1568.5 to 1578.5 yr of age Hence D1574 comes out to 29.2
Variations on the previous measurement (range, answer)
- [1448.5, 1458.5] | 23.2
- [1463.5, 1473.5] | 21.9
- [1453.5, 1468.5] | 21.8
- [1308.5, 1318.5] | 23.8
